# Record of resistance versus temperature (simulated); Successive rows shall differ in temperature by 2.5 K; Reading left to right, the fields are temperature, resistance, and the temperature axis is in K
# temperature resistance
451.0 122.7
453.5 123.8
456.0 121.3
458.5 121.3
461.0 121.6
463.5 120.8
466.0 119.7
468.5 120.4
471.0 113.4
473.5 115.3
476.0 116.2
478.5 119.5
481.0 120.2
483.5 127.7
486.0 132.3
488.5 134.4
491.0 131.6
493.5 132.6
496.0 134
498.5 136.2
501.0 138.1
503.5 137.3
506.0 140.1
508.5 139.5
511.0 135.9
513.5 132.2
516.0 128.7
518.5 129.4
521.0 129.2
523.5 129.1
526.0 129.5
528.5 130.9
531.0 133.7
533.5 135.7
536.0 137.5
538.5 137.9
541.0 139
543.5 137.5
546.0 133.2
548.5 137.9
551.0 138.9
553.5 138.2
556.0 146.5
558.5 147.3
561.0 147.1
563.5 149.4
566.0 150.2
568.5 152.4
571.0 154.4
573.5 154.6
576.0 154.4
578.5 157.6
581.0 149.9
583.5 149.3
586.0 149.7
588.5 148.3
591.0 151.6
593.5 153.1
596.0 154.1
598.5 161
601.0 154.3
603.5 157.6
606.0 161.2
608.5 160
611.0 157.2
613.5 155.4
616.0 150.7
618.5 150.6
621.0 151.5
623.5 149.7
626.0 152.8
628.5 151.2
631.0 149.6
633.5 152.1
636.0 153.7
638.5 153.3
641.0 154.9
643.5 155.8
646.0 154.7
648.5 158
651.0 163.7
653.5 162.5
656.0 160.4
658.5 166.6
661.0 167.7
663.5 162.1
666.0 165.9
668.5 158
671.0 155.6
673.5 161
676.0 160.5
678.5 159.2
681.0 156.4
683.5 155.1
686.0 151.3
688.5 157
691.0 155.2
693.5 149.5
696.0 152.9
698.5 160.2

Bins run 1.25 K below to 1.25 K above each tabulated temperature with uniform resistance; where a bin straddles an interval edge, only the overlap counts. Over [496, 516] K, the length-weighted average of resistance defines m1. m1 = 136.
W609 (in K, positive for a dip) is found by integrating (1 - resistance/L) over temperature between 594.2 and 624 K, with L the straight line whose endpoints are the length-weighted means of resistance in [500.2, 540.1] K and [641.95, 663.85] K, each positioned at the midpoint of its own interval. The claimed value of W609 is -0.6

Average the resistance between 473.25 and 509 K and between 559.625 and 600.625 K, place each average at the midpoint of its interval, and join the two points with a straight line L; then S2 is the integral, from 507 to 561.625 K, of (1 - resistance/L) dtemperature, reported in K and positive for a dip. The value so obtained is 2.0 K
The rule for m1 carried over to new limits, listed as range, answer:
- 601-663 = 156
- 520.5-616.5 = 147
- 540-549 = 137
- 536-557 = 138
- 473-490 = 124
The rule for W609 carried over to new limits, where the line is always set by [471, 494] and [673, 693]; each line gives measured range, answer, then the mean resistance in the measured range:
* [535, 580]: -2.8 K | 145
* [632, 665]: -1.7 K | 159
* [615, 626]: -0.3 K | 151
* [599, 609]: -1.0 K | 158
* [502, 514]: -0.8 K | 137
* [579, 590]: -0.7 K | 150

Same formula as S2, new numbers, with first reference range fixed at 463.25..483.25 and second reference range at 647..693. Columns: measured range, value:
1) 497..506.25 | -1.0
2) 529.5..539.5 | -0.4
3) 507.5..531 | -0.6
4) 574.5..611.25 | -2.8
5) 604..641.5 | -1.0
